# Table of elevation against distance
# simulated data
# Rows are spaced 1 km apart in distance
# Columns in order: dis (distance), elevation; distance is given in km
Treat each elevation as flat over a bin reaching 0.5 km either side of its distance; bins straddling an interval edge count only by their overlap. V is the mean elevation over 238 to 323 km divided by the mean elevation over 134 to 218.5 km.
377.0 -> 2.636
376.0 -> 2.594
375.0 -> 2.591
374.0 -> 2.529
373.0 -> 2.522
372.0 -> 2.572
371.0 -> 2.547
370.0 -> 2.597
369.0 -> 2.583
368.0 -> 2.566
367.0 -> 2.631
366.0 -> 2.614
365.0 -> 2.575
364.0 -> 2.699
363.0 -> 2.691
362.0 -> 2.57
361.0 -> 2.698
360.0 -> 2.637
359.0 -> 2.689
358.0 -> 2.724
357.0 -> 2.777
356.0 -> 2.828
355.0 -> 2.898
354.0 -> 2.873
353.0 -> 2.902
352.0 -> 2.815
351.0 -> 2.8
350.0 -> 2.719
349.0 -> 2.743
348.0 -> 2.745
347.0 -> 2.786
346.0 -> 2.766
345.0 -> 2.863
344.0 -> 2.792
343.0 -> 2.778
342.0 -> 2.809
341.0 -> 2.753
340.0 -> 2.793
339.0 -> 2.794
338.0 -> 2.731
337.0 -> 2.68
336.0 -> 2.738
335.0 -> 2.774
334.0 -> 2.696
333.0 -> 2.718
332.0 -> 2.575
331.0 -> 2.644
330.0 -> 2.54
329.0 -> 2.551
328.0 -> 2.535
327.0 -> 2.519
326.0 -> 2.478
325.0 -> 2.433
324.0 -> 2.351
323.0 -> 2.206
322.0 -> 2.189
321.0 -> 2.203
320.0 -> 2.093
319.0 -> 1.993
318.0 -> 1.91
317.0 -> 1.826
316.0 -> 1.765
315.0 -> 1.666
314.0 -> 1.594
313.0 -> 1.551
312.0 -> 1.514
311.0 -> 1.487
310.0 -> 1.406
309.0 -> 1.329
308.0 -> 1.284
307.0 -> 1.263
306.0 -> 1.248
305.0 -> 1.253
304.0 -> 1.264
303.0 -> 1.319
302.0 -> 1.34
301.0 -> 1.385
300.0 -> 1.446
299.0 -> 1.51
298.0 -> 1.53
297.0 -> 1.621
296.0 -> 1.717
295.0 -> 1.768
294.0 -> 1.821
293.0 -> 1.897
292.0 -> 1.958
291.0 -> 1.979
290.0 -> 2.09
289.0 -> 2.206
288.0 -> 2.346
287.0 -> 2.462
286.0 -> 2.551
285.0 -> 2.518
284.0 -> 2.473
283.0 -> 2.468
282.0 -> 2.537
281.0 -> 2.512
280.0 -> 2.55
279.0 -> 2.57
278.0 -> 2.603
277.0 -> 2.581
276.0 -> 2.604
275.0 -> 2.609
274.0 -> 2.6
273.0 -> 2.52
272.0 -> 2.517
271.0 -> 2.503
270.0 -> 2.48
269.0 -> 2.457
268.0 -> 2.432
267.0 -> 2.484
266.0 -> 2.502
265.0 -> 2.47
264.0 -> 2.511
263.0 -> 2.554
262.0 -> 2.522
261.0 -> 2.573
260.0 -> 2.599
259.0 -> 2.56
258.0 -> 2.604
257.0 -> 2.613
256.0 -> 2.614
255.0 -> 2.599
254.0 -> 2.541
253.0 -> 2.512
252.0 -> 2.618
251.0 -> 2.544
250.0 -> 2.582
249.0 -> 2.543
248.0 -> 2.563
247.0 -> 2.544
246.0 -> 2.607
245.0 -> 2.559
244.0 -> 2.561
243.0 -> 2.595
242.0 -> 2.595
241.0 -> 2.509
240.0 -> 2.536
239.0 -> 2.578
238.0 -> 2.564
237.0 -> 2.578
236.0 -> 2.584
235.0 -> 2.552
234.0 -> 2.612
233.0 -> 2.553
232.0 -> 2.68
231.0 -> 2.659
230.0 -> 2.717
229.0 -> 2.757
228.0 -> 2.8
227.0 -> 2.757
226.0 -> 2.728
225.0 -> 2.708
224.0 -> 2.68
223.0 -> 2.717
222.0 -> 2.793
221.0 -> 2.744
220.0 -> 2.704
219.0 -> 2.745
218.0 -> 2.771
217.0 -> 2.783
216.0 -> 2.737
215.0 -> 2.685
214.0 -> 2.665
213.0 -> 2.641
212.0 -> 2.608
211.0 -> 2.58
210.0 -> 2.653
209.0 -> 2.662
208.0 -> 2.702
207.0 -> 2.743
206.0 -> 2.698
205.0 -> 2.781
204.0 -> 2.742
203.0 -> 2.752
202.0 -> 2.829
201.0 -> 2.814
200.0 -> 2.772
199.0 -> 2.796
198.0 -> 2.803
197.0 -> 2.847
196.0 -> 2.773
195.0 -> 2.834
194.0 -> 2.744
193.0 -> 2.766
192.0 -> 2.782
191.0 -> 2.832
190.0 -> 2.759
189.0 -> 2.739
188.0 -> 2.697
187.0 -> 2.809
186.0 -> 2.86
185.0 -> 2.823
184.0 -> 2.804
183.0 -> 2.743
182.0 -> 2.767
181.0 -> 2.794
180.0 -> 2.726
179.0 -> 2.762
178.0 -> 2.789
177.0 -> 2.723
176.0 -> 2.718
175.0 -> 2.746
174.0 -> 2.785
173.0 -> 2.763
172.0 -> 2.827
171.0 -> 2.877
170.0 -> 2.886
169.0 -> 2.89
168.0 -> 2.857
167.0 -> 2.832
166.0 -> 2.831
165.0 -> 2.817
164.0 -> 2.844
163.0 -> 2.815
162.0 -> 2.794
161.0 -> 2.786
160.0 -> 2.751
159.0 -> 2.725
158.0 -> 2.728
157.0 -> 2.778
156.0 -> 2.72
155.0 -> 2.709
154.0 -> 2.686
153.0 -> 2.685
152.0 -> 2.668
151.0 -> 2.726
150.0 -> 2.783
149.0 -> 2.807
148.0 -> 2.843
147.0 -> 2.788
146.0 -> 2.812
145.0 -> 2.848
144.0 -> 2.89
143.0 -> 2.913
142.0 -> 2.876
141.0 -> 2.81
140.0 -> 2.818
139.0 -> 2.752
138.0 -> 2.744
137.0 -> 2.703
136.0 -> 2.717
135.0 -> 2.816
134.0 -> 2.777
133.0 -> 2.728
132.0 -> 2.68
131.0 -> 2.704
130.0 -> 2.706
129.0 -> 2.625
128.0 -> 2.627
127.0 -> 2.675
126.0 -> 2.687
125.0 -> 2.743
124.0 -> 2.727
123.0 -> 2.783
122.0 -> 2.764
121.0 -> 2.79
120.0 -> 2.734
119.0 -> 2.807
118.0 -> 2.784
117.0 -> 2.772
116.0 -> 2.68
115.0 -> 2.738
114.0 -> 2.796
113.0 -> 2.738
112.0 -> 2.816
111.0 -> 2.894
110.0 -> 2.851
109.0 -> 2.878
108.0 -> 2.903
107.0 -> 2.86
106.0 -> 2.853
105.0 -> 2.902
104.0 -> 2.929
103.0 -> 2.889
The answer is 0.79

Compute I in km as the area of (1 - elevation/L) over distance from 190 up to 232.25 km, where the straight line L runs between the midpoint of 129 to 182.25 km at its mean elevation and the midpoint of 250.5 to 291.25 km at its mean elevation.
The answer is -1.46 km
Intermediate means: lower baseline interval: 2.78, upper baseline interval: 2.51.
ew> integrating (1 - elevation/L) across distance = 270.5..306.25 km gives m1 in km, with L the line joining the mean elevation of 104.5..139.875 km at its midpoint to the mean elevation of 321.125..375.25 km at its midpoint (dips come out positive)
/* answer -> 8.0 km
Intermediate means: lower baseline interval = 2.76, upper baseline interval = 2.66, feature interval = 2.09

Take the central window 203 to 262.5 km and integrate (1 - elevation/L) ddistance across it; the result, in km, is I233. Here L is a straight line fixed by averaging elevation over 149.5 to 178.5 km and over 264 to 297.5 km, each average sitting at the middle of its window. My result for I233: -2.7 km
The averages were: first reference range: 2.78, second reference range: 2.35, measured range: 2.64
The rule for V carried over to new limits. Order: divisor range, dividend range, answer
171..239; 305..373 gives 0.88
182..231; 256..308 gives 0.79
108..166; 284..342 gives 0.74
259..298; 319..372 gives 1.12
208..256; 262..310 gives 0.79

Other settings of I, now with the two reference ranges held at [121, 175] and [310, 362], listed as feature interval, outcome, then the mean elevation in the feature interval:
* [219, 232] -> -0.4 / 2.73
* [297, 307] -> 4.6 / 1.37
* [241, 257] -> 0.3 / 2.57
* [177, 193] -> -0.4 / 2.78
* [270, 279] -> 0.0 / 2.56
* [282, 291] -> 0.6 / 2.37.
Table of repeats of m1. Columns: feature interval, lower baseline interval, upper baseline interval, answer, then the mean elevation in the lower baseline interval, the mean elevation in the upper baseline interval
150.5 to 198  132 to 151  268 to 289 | -0.9 km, 2.8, 2.51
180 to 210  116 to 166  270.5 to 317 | -3.6 km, 2.76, 1.95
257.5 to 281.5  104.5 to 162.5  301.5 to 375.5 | -0.4 km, 2.77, 2.36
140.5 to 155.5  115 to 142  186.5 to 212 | -0.3 km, 2.74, 2.75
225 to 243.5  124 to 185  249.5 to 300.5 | -1.0 km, 2.77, 2.36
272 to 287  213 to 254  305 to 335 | -1.5 km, 2.64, 2.02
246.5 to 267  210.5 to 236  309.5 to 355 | 0.4 km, 2.69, 2.43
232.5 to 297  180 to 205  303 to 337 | -3.0 km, 2.79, 2.02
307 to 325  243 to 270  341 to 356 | 6.1 km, 2.55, 2.81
